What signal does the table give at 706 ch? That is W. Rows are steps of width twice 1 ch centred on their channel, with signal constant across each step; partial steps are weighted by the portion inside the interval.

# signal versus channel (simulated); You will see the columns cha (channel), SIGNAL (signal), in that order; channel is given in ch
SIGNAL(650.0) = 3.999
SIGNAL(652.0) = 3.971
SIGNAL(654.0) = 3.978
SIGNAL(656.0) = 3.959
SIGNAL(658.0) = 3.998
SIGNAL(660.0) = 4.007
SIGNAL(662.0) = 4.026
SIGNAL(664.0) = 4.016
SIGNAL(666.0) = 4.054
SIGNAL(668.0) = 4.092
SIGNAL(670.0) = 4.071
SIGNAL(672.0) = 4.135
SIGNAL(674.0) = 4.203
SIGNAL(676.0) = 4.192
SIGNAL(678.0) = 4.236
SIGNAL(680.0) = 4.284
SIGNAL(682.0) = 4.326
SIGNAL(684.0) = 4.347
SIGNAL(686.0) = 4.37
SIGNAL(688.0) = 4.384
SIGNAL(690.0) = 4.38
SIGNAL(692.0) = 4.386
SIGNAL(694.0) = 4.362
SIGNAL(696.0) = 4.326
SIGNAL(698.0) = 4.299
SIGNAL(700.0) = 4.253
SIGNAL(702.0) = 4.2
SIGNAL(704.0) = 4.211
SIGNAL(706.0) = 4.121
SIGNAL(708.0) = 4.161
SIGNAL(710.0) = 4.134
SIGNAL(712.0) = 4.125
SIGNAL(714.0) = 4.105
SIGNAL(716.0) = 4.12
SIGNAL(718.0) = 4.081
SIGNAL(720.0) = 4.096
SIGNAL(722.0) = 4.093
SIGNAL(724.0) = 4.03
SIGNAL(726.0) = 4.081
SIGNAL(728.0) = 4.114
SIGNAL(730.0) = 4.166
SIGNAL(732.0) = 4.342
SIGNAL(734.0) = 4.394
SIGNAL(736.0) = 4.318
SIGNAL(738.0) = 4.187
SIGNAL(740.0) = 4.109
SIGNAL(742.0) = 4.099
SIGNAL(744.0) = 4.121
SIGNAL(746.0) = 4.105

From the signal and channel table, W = 4.121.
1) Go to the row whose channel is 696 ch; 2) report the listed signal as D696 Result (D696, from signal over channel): 4.326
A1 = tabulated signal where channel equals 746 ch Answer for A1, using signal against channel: 4.105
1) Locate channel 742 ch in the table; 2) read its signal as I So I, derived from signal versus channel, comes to 4.099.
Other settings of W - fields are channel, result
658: 3.998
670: 4.071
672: 4.135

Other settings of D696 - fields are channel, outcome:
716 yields 4.12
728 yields 4.114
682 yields 4.326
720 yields 4.096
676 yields 4.192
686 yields 4.37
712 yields 4.125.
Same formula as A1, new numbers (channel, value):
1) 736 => 4.318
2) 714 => 4.105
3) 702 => 4.2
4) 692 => 4.386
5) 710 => 4.134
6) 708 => 4.161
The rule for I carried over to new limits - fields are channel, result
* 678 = 4.236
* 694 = 4.362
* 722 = 4.093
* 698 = 4.299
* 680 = 4.284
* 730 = 4.166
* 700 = 4.253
